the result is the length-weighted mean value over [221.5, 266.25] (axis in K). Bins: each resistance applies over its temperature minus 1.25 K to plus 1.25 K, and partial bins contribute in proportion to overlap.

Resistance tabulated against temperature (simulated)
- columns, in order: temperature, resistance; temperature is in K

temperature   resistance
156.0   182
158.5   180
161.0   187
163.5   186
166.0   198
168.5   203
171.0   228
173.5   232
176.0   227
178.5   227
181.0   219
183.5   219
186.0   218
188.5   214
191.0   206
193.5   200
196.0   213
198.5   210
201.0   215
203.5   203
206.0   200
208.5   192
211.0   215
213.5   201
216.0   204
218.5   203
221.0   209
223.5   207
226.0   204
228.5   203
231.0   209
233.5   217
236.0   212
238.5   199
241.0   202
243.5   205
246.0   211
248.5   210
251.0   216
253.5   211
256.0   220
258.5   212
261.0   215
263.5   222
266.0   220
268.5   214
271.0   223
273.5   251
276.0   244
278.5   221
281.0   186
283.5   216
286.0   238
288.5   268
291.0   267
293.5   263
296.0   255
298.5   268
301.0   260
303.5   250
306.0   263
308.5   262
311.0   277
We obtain 211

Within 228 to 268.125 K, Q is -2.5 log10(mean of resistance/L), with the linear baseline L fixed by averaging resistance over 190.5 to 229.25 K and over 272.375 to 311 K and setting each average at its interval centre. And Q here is 0.07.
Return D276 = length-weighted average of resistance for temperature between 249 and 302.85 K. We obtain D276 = 233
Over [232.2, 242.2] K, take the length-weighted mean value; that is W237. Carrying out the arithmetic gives 208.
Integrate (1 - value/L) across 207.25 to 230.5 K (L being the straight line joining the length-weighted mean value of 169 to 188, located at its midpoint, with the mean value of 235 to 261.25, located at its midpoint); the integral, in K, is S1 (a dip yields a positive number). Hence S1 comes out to 1.2 K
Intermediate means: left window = 223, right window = 210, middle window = 204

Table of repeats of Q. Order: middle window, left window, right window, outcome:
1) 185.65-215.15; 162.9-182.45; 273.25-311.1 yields 0.084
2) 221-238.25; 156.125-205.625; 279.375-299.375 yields 0.084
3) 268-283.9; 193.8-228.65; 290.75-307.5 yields 0.107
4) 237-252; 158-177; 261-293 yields 0.083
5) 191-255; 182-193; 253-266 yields 0.042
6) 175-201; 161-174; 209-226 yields -0.048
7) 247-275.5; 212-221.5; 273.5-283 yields -0.017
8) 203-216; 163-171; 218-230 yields 0.011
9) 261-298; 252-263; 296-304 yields 0.015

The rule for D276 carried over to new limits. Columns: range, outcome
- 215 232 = 206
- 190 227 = 205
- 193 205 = 209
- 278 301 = 244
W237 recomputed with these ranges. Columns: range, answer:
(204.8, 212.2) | 202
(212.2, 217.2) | 203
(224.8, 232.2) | 205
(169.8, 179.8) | 228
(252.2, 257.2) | 215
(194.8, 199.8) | 212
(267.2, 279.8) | 230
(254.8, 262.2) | 216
